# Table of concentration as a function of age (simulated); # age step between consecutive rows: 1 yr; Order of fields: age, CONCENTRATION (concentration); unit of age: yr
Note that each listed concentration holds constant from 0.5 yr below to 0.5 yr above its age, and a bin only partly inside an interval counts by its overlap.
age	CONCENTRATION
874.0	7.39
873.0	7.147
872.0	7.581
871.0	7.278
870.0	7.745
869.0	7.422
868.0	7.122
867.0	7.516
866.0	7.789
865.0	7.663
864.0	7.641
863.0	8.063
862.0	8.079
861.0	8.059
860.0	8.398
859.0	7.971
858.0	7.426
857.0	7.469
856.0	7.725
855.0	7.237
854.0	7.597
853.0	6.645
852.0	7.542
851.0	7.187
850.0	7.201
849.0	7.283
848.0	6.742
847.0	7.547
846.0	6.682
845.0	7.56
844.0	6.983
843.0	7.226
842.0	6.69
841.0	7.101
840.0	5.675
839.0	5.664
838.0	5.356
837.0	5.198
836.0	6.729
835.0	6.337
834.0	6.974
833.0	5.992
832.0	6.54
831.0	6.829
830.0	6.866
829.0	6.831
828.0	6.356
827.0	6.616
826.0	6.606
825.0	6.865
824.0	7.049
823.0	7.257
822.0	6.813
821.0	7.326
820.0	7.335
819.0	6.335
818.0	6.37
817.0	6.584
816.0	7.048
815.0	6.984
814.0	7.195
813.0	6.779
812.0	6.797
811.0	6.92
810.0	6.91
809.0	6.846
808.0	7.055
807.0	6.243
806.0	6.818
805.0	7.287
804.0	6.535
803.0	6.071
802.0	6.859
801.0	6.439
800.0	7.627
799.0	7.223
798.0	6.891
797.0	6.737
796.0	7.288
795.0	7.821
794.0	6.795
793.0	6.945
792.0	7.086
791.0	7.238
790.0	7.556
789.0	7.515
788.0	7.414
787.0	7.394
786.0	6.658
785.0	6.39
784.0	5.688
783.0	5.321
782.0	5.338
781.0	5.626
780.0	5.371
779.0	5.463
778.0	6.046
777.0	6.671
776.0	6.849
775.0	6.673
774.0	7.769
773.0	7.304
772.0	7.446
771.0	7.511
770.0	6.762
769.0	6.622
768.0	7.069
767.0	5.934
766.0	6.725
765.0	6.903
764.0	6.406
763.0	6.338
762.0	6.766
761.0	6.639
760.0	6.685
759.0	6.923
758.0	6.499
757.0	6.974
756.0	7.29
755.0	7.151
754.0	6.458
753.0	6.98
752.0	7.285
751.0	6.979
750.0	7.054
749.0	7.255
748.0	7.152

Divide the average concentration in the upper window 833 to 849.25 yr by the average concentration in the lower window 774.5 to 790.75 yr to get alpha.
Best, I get 1.03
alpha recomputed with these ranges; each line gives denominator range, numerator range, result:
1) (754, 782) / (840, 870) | 1.11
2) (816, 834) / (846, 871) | 1.11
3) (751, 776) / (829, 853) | 0.97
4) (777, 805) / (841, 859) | 1.09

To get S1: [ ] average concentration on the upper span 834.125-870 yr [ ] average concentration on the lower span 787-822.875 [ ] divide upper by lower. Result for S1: 1.0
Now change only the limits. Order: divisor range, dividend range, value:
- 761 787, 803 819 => 1.05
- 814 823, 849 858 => 1.06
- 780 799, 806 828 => 1.02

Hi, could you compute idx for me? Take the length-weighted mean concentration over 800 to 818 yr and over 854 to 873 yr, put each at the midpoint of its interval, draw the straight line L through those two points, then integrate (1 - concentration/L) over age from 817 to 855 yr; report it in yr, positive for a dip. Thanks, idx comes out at 2.5 yr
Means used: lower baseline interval 6.8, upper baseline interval 7.66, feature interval 6.76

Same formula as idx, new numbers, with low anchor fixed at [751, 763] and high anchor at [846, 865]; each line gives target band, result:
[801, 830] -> 1.8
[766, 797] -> 1.4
